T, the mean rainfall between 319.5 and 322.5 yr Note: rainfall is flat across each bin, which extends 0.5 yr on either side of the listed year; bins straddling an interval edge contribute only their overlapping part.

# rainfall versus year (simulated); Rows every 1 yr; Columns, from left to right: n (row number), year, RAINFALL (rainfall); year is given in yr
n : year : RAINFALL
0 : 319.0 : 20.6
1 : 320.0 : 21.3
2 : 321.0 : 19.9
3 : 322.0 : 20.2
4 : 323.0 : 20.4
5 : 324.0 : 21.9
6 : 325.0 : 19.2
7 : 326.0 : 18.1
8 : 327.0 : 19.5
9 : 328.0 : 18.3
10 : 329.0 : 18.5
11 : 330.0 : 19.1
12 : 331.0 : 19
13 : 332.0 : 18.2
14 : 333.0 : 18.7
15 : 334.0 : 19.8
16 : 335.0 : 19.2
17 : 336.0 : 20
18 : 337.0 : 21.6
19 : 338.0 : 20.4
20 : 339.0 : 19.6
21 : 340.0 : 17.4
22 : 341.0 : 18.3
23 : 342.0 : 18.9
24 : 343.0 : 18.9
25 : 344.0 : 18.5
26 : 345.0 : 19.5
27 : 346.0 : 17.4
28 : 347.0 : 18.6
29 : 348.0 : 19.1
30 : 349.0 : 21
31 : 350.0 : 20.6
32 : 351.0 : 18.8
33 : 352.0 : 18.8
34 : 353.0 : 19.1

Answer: 20.5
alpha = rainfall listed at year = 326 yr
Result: 18.1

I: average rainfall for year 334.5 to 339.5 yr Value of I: 20.2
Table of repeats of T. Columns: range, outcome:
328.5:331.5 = 18.9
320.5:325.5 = 20.3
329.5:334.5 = 19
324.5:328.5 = 18.8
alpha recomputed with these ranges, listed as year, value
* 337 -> 21.6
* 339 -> 19.6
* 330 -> 19.1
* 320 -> 21.3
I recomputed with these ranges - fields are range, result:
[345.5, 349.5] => 19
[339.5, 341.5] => 17.9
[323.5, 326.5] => 19.7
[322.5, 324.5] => 21.1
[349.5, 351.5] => 19.7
